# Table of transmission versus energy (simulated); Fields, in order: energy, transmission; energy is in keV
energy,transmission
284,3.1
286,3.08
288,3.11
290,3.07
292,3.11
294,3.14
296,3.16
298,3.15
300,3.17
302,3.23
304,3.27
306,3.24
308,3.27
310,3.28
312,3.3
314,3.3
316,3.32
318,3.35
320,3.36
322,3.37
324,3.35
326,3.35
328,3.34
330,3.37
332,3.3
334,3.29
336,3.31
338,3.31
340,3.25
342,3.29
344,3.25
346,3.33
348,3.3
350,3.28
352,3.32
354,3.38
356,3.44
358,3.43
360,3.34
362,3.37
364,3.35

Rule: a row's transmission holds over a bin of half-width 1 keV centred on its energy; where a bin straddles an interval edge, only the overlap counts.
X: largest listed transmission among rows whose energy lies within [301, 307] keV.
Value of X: 3.27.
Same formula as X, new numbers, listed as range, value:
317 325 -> 3.37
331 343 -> 3.31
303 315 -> 3.3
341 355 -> 3.38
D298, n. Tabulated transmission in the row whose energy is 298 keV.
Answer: 3.15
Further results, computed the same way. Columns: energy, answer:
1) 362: 3.37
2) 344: 3.25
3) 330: 3.37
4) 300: 3.17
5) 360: 3.34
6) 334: 3.29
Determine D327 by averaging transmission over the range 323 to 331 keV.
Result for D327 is 3.35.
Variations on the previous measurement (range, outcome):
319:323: 3.37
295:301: 3.16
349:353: 3.3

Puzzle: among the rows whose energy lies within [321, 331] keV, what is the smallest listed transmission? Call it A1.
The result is 3.34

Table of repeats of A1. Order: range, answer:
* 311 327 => 3.3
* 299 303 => 3.17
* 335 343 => 3.25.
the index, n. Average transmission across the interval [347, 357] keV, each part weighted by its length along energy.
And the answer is 3.34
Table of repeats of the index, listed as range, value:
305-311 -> 3.26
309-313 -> 3.29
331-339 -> 3.3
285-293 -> 3.09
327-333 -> 3.34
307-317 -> 3.29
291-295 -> 3.12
